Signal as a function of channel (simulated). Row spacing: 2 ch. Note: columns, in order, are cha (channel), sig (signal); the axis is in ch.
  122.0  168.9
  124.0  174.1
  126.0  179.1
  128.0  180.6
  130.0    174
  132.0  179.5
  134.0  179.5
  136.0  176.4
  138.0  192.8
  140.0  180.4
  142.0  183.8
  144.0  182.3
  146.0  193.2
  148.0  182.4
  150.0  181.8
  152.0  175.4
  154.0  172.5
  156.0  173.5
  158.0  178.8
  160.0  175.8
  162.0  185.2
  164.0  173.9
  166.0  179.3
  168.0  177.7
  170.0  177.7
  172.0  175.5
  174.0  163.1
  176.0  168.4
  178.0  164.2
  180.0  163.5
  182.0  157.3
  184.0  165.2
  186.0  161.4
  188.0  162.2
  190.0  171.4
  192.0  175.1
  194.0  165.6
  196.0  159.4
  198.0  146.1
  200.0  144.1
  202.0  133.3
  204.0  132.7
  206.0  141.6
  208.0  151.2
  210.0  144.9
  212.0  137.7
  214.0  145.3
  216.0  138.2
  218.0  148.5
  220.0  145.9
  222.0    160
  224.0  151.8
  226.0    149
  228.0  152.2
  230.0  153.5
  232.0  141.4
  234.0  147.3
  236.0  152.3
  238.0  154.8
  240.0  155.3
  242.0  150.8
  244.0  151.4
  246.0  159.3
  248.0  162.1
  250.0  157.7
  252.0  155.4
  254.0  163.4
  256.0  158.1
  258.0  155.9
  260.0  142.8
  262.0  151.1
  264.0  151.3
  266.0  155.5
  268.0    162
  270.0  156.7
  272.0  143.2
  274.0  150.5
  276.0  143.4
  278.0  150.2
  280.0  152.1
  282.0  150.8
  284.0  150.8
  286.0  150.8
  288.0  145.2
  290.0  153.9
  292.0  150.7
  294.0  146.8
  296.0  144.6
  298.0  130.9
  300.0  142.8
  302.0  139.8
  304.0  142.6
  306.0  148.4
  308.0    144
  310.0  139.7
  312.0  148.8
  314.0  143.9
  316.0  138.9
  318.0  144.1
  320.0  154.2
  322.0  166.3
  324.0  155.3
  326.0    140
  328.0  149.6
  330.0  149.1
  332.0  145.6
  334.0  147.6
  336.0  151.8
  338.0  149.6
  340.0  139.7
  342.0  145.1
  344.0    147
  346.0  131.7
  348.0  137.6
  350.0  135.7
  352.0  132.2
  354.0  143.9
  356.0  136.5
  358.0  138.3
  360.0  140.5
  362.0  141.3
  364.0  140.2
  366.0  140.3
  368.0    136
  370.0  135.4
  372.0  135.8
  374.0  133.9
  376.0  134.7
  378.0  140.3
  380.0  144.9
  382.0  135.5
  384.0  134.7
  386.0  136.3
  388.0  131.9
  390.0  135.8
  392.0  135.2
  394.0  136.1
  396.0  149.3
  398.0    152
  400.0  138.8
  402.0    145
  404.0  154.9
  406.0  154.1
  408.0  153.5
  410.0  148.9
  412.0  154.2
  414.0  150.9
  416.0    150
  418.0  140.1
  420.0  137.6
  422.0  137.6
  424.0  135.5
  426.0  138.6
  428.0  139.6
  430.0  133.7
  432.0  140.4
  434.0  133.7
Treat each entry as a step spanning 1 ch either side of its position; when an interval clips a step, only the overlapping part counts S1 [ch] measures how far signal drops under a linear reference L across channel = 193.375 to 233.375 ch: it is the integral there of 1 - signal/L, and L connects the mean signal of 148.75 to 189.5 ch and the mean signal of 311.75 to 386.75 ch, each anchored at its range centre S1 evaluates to 4.24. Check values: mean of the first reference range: 172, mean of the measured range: 147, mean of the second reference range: 142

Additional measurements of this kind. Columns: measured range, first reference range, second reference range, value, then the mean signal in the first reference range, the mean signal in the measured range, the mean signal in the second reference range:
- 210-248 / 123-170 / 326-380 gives 3.27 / 180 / 150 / 141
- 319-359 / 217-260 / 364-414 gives 0.22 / 153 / 145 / 142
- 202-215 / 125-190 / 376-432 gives 2.08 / 175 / 142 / 142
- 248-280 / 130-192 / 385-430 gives 1.66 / 175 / 153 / 143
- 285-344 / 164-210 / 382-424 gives 1.54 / 161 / 147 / 143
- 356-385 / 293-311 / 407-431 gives 1.00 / 142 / 138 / 143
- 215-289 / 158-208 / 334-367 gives 1.04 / 163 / 152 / 141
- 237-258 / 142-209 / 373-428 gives 0.32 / 167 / 157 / 142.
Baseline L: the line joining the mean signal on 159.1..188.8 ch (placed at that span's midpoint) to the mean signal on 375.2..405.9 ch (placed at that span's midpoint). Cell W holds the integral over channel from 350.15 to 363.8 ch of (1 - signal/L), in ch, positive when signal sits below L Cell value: 0.6 ch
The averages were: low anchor 170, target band 139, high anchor 141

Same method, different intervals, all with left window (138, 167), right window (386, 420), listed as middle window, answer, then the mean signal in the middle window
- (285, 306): 2.0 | 145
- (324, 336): 0.6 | 148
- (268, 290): 1.7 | 150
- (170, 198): 1.7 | 165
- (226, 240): 1.5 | 151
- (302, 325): 1.5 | 147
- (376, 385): 0.6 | 138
